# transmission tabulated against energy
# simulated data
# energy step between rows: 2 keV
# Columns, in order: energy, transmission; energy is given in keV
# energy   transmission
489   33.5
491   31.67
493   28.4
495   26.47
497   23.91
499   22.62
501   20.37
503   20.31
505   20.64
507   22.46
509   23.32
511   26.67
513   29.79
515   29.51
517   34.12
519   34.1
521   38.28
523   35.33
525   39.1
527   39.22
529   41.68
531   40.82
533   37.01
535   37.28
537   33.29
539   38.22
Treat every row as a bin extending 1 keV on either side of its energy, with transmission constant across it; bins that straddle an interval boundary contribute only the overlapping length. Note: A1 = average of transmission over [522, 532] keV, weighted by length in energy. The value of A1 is 39.2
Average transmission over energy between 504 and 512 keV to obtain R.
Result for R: 23.3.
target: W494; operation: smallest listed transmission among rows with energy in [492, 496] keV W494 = 26.47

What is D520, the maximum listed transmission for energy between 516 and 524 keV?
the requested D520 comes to 38.28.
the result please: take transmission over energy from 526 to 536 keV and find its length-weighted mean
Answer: 39.2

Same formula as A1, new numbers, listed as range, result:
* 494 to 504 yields 22.7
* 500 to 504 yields 20.3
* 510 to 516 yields 28.7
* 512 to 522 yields 33.2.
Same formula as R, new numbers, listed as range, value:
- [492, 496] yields 27.4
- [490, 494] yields 30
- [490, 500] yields 26.6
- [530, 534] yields 38.9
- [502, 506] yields 20.5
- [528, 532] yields 41.2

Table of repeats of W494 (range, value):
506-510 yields 22.46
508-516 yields 23.32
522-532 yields 35.33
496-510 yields 20.31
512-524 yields 29.51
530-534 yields 37.01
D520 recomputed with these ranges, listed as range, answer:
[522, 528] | 39.22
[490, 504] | 31.67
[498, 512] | 26.67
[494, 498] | 26.47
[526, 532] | 41.68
